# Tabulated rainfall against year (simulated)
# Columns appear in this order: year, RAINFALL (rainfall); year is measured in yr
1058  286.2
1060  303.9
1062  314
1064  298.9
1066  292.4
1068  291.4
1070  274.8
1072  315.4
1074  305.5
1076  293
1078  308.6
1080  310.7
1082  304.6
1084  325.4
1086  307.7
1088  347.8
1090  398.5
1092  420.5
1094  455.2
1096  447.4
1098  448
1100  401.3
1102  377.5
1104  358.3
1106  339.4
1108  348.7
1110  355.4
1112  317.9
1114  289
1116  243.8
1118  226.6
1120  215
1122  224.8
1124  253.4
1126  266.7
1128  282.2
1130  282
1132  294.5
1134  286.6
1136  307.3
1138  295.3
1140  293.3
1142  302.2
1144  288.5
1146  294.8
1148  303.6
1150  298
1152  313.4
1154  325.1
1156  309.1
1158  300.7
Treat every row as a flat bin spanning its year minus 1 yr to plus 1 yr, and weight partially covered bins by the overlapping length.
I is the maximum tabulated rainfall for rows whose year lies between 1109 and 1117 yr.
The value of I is 355.4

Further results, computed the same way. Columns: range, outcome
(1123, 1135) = 294.5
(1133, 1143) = 307.3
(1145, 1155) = 325.1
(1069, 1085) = 325.4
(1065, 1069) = 292.4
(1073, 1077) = 305.5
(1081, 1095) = 455.2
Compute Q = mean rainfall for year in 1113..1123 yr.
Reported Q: 240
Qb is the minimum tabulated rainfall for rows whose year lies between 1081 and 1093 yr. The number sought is 304.6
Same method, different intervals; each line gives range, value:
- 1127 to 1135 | 282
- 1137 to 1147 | 288.5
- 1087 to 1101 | 347.8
